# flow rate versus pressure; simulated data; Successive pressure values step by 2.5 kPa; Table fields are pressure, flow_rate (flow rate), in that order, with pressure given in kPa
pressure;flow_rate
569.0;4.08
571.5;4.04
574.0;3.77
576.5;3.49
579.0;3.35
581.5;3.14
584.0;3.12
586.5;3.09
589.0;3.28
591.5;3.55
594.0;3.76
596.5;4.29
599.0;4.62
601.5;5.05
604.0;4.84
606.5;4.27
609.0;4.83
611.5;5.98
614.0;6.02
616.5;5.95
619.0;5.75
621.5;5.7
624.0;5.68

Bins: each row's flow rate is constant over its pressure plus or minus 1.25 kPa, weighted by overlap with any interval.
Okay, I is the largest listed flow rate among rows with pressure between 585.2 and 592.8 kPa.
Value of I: 3.55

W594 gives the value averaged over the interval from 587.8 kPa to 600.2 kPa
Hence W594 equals 3.9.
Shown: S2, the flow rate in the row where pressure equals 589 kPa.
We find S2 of 3.28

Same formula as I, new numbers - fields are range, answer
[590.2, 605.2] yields 5.05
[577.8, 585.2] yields 3.35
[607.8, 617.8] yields 6.02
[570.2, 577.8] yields 4.04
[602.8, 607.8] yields 4.84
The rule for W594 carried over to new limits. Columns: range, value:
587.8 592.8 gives 3.42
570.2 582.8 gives 3.56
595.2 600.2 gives 4.45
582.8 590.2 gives 3.16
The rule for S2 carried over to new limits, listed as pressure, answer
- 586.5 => 3.09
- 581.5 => 3.14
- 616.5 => 5.95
